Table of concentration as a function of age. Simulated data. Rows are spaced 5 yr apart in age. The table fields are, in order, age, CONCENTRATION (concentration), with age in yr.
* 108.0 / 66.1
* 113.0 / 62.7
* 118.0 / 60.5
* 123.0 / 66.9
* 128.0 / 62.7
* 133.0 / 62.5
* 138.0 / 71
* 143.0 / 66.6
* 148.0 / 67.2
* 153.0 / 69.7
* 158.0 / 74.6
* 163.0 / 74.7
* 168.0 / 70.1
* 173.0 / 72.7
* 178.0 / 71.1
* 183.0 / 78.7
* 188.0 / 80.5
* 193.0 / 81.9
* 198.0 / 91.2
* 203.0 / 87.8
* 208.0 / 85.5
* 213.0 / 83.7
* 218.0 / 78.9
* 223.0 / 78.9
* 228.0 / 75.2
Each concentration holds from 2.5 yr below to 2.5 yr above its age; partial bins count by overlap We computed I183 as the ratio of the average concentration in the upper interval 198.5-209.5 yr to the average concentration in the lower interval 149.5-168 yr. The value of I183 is 1.21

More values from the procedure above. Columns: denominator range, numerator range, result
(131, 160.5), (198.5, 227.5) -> 1.21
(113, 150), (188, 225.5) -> 1.29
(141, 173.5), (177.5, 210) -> 1.17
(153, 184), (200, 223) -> 1.14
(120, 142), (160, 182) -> 1.11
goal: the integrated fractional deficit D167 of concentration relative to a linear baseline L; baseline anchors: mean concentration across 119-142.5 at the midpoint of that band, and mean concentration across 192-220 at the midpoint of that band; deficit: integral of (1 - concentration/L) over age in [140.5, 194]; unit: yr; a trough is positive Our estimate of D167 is 1.3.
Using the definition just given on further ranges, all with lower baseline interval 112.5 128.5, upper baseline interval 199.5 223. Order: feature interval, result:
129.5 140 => 0.06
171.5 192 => 0.21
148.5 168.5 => -0.03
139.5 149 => 0.19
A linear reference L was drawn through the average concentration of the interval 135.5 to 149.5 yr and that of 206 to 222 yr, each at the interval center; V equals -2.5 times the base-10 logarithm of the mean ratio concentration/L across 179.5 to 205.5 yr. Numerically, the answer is -0.07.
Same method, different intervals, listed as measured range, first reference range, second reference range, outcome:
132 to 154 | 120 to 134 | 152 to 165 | 0.02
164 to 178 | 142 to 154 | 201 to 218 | 0.03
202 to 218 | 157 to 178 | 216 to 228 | -0.10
